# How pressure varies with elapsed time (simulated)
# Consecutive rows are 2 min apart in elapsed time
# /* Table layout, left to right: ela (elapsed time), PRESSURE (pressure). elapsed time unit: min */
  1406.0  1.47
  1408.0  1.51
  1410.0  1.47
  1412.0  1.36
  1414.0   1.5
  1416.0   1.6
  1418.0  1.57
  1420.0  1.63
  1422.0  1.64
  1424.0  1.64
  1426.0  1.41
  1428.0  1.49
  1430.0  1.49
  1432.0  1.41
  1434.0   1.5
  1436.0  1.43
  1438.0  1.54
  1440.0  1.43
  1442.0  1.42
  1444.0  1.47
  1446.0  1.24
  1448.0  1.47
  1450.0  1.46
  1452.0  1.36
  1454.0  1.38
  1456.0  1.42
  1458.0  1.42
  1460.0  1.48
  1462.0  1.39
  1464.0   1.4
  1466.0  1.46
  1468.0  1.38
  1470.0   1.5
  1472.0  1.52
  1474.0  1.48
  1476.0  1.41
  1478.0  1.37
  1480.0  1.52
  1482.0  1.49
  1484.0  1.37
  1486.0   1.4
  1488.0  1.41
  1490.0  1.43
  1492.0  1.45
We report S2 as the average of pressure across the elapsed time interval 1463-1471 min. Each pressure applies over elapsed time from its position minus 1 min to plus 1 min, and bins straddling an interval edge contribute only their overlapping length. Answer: 1.44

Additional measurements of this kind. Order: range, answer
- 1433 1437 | 1.46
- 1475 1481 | 1.43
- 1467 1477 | 1.46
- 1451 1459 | 1.4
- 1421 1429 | 1.54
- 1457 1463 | 1.43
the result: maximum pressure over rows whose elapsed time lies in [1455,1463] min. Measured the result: 1.48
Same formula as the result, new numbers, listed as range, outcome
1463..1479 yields 1.52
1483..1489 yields 1.41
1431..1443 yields 1.54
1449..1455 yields 1.46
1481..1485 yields 1.49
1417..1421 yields 1.63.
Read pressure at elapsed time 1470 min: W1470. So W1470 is 1.5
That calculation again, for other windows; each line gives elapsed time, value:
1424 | 1.64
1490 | 1.43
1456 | 1.42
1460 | 1.48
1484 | 1.37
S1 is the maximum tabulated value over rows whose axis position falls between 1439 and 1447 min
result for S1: 1.47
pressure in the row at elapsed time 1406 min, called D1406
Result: 1.47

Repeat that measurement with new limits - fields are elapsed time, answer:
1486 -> 1.4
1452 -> 1.36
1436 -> 1.43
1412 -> 1.36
